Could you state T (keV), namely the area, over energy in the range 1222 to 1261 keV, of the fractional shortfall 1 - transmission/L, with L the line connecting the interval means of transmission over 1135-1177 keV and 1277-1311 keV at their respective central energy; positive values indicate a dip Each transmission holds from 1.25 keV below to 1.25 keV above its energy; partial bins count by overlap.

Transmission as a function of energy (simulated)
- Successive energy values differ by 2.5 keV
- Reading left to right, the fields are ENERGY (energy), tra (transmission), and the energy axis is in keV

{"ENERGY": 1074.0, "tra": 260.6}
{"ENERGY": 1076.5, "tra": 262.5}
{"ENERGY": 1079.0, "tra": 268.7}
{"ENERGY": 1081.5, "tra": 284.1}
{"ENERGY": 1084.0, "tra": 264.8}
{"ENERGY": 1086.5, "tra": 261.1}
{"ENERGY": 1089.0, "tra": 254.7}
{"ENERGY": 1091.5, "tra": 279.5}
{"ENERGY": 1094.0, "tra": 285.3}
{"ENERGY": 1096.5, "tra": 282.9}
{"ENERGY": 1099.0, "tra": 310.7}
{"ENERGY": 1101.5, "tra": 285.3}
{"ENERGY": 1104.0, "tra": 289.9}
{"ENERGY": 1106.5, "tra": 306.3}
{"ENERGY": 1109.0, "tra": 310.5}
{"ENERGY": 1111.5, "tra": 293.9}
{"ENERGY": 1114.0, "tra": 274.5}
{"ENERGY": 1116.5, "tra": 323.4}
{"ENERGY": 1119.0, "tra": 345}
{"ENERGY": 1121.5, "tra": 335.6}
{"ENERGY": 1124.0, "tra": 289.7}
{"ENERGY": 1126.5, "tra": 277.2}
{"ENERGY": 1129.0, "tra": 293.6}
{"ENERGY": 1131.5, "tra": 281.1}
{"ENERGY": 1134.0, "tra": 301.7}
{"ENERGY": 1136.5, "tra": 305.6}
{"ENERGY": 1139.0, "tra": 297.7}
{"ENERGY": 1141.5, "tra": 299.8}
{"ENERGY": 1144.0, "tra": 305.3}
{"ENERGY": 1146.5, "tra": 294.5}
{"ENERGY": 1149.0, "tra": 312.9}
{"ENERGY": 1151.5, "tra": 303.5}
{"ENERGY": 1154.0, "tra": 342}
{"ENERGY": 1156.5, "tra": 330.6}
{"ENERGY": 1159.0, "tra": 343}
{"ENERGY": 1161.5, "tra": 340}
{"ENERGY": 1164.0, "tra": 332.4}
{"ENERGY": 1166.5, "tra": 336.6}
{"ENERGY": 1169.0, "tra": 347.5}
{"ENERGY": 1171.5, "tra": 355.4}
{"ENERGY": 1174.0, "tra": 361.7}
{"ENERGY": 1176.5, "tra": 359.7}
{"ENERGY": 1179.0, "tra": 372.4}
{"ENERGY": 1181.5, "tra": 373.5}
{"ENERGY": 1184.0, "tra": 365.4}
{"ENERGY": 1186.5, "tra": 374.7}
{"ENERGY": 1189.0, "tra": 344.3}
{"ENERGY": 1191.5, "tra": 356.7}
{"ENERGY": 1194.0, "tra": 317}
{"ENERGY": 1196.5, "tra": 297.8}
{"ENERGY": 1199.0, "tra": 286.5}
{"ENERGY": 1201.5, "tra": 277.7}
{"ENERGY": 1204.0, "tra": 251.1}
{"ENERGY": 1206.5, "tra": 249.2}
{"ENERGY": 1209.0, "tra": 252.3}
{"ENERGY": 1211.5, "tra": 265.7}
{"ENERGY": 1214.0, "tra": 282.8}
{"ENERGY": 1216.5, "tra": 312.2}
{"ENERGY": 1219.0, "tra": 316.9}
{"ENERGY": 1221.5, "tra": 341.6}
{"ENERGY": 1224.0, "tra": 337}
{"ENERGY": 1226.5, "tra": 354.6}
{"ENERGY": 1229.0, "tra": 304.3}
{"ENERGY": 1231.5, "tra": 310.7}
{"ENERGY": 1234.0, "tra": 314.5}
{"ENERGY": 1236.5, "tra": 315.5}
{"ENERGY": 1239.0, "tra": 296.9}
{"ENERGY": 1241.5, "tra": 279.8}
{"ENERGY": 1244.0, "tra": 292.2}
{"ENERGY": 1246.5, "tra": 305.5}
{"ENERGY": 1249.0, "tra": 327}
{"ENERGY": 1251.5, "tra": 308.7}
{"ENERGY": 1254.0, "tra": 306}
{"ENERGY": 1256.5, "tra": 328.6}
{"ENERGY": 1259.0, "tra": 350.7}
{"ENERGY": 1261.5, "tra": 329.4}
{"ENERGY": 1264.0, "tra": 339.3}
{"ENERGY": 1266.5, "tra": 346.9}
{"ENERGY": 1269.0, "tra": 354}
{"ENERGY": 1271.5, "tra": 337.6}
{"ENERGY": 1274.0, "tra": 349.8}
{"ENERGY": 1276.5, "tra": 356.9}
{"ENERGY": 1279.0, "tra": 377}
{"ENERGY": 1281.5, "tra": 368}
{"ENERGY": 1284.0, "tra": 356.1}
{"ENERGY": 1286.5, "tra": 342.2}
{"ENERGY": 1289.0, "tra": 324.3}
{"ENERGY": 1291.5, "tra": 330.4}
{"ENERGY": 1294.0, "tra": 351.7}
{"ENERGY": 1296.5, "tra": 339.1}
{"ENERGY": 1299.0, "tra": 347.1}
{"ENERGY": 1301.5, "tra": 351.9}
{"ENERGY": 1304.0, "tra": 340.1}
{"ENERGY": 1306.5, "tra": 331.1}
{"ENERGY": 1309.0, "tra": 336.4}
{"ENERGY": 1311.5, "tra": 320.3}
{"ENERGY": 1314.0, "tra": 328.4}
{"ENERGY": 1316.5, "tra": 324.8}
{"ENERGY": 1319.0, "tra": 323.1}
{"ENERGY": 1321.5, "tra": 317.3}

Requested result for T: 2.6 keV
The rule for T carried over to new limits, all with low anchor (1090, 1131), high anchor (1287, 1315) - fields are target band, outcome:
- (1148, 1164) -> -1.13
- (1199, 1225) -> 2.51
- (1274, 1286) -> -1.05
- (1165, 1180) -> -2.12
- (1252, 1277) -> -0.69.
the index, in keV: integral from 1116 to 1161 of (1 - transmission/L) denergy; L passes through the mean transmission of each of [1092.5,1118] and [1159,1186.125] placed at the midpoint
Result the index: 2.0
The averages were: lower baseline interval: 297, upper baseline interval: 355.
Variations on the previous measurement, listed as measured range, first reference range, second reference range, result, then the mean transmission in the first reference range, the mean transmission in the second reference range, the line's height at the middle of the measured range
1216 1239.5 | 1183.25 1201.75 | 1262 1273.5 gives 1.0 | 329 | 344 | 336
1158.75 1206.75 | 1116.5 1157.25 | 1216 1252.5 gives -3.5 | 307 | 315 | 311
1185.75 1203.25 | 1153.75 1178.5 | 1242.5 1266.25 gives 1.0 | 346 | 321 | 338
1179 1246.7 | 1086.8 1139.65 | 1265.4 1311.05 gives 2.7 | 296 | 346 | 324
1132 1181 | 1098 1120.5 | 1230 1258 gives -3.6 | 305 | 308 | 306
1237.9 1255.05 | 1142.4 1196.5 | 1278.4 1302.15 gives 2.1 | 340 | 348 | 345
